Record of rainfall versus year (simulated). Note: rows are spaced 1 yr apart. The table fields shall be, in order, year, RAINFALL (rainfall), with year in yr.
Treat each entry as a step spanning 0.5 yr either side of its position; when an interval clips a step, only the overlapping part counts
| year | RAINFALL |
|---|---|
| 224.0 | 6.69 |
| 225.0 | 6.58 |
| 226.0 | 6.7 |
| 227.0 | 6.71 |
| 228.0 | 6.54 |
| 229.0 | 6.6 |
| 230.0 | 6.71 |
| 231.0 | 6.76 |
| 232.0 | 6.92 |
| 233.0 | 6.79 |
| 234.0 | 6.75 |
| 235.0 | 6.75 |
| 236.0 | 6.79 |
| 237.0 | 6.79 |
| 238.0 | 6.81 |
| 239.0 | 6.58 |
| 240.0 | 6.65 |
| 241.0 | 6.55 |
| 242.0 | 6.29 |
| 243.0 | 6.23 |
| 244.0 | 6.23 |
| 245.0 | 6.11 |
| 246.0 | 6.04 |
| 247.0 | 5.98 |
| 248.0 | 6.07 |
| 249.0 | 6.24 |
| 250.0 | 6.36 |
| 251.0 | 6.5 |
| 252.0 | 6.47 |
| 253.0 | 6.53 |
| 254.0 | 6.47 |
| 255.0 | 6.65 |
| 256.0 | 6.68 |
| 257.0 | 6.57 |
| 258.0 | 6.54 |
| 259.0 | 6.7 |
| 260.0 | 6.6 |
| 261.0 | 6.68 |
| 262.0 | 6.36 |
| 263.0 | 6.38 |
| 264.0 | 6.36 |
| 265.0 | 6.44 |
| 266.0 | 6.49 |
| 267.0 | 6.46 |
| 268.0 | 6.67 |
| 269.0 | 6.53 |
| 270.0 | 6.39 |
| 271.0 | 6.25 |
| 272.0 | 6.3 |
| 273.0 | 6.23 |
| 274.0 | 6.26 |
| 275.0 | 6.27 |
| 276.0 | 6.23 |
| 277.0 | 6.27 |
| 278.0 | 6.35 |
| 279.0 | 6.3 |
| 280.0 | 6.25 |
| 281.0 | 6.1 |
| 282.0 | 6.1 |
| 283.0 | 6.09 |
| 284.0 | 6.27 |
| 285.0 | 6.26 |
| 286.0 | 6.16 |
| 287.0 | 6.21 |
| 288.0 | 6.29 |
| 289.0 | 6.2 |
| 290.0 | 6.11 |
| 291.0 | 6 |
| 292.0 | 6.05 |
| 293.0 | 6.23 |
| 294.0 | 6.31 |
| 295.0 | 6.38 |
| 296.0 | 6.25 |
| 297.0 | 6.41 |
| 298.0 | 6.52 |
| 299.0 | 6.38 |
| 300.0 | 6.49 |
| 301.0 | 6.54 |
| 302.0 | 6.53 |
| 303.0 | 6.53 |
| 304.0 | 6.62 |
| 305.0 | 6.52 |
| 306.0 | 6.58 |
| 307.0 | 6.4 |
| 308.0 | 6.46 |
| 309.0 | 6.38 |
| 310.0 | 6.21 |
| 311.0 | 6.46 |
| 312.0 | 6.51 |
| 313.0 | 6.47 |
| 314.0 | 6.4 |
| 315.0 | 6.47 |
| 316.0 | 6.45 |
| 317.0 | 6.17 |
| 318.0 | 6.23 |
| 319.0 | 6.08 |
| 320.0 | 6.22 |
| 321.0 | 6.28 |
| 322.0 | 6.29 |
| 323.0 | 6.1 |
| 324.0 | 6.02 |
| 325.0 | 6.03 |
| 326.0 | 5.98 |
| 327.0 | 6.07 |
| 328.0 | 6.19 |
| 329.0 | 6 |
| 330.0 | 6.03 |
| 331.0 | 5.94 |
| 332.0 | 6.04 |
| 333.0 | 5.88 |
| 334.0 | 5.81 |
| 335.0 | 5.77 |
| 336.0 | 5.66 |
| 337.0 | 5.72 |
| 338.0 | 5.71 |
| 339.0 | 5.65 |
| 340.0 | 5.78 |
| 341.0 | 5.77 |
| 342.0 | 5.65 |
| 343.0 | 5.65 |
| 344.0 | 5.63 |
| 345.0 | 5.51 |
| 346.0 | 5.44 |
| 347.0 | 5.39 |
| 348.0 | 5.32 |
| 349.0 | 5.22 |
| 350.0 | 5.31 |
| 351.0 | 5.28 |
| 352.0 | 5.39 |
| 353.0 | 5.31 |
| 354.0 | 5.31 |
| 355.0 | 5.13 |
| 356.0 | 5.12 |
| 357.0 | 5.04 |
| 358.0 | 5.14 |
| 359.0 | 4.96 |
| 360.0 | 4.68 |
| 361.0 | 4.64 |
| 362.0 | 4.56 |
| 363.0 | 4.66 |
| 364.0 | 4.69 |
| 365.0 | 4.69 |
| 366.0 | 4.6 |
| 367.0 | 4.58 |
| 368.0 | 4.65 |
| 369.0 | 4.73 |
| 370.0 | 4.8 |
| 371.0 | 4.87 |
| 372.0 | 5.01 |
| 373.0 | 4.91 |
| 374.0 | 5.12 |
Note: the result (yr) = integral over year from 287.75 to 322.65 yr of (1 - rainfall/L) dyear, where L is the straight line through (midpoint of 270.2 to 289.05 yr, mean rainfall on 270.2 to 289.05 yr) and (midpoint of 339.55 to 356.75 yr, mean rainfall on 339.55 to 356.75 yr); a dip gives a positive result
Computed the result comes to -2.52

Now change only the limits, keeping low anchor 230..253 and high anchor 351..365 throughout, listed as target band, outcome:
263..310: -3.5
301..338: -4.9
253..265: -0.5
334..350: -1.3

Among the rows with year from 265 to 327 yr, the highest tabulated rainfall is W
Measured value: 6.67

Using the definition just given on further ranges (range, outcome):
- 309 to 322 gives 6.51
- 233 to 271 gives 6.81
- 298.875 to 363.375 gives 6.62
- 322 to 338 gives 6.29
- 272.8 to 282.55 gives 6.35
